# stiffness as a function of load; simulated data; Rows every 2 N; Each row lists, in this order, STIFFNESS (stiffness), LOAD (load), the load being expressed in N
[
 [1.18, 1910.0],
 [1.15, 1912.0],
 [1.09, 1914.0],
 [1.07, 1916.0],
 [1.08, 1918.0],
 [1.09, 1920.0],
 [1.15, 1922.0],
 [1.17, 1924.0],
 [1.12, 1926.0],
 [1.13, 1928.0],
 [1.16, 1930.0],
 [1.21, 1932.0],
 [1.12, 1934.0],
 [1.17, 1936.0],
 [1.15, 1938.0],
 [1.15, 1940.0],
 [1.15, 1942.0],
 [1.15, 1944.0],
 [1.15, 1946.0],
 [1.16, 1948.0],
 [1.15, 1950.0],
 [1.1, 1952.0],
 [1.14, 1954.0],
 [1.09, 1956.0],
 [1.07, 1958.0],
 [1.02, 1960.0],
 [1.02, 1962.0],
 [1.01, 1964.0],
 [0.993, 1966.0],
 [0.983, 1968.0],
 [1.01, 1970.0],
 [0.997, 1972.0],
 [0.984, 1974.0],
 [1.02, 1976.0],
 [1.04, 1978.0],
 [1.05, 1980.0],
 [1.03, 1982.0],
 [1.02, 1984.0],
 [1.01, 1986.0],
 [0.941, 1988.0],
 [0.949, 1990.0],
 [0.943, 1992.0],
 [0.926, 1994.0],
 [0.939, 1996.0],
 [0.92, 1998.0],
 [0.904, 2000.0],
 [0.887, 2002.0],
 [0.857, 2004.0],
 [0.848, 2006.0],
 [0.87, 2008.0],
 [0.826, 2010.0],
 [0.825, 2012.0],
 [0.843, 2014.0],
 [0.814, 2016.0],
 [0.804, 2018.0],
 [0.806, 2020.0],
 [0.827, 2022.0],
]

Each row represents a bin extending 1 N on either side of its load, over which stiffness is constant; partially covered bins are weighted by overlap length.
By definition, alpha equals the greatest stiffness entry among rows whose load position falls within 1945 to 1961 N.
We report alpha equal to 1.16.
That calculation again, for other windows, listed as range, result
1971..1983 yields 1.05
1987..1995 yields 0.949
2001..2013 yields 0.887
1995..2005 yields 0.939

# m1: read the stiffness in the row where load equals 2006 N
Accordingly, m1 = 0.848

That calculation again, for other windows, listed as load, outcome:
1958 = 1.07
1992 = 0.943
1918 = 1.08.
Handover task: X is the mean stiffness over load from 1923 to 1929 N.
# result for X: 1.14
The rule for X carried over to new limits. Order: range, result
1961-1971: 1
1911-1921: 1.1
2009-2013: 0.825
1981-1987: 1.02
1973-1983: 1.02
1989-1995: 0.939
